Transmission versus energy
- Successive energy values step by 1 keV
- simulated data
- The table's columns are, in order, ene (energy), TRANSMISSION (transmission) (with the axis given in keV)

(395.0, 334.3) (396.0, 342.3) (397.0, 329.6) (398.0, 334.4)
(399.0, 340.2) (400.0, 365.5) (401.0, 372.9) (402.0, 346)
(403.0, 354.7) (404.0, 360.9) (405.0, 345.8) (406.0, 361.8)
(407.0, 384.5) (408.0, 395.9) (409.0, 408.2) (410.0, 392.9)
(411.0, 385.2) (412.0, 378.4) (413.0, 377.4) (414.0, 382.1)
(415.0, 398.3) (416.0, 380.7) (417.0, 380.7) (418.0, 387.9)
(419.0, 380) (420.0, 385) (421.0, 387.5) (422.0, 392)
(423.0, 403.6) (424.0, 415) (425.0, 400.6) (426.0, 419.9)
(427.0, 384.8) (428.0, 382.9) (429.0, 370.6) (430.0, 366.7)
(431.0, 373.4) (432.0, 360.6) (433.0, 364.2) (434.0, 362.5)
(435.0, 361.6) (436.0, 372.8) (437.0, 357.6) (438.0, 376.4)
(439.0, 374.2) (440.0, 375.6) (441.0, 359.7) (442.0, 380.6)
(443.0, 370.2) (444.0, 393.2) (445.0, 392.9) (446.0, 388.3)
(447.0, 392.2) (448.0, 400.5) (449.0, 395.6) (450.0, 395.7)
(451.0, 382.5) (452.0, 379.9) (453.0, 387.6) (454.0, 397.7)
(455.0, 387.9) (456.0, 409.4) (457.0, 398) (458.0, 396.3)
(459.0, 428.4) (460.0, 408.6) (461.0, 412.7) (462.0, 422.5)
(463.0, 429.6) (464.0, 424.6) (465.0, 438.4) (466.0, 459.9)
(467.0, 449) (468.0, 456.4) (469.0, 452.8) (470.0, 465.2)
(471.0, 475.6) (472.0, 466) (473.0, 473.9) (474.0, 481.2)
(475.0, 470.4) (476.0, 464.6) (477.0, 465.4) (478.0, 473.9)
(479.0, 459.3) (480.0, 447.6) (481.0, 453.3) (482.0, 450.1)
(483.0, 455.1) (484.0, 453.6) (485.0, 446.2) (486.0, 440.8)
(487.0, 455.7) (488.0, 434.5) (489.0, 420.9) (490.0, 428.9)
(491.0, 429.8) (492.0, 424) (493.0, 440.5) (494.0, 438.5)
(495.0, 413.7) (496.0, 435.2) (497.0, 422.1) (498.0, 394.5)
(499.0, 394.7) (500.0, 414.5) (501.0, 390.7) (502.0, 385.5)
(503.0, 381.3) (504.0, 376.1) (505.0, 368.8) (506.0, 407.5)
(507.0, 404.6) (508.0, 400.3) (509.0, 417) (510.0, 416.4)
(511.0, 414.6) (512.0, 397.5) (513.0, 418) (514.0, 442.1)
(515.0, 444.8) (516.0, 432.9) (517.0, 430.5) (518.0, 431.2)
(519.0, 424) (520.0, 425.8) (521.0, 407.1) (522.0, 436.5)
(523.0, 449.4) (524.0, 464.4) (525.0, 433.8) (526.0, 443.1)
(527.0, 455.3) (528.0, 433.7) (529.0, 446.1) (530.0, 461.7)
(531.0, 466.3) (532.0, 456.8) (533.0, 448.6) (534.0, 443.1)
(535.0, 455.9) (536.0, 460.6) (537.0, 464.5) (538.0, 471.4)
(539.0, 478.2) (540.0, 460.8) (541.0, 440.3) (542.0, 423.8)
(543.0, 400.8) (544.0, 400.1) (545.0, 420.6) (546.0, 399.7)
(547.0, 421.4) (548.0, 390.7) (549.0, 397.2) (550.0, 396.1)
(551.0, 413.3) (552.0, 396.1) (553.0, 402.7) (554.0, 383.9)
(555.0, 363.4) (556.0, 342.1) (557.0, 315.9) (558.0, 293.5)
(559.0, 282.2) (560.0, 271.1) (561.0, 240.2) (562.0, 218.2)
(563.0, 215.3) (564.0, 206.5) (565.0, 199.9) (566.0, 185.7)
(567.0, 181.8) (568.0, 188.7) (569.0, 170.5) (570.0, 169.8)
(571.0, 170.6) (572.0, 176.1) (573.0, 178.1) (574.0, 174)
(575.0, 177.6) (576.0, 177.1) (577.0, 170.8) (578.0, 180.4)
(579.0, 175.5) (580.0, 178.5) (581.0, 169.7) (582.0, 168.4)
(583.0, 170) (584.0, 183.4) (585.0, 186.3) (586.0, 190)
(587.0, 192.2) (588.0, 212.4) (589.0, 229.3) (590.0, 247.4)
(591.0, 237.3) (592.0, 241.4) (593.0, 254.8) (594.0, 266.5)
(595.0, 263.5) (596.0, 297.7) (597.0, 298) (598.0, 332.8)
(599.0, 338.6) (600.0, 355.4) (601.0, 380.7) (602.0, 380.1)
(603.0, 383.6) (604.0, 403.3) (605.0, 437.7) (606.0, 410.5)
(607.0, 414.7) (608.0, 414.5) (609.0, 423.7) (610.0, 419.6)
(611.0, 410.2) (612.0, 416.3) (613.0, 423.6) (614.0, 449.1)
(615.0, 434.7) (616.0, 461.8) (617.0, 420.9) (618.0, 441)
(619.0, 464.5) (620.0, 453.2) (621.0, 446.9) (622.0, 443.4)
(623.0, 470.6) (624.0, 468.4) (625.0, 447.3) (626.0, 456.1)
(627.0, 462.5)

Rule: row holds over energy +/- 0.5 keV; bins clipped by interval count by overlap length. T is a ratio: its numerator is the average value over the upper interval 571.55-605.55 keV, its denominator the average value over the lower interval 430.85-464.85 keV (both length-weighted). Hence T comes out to 0.6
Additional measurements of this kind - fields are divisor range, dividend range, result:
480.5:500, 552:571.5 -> 0.59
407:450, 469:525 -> 1.13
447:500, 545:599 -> 0.59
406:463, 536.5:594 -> 0.72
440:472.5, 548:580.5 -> 0.61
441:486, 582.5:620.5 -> 0.80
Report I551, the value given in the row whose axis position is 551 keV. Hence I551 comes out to 413.3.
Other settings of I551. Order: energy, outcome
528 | 433.7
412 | 378.4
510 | 416.4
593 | 254.8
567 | 181.8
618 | 441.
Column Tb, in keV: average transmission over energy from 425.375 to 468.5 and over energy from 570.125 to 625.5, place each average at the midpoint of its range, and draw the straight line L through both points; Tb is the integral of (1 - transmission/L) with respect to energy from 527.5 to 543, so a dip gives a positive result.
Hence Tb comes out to -4.7 keV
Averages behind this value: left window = 394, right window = 314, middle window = 452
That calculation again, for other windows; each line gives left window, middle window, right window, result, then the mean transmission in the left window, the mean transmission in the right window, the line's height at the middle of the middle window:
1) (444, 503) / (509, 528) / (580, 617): -2.1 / 428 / 319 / 389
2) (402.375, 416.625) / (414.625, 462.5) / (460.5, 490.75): 2.6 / 379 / 451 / 410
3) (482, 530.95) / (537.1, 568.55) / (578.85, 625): 3.4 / 425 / 339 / 383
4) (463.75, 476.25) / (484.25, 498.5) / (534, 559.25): 0.5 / 460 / 405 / 445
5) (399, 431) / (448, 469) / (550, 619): -3.3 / 381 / 290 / 358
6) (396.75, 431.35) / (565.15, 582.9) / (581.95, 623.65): 8.8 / 378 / 347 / 352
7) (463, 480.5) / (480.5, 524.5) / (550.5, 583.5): -4.4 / 459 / 234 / 386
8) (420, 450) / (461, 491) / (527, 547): -3.3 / 382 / 444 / 407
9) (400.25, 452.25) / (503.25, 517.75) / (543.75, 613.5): -3.6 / 381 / 288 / 329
